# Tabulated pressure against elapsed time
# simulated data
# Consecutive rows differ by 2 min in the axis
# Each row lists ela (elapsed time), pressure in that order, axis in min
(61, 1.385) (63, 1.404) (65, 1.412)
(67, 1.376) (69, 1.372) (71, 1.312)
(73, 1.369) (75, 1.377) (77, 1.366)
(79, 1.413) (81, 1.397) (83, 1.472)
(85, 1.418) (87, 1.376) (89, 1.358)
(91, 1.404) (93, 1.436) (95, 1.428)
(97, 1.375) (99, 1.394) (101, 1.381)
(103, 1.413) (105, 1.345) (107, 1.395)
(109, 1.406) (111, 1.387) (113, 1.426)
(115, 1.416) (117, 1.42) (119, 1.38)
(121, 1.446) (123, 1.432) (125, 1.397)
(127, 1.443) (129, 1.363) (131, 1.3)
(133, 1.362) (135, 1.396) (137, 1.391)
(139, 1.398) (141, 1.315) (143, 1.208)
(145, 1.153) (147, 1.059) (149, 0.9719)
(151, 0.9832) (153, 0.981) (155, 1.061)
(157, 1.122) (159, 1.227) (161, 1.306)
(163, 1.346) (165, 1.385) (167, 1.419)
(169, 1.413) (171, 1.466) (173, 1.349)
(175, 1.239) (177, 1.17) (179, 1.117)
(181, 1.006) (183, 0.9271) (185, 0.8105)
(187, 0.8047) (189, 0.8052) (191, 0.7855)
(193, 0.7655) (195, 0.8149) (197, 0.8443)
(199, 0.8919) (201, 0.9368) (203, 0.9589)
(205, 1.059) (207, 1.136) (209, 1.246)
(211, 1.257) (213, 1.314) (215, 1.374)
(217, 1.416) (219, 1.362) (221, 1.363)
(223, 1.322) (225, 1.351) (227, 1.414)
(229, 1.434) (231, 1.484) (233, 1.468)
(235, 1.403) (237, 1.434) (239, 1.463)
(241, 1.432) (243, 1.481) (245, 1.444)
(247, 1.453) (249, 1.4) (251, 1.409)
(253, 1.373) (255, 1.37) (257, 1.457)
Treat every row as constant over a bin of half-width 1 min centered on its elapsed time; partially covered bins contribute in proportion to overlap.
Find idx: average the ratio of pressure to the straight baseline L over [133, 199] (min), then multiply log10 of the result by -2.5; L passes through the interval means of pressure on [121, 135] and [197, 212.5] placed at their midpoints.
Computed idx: 0.10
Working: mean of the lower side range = 1.39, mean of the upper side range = 1.06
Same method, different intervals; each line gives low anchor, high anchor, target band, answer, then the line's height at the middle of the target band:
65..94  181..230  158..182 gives -0.09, 1.18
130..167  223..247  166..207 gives 0.26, 1.32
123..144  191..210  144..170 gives 0.02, 1.22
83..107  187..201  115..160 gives -0.10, 1.15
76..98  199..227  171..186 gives 0.15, 1.28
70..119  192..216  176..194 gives 0.22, 1.11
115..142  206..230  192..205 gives 0.46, 1.34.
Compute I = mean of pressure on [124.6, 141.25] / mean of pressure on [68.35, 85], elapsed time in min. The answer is 0.99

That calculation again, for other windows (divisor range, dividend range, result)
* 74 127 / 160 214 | 0.78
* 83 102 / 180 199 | 0.60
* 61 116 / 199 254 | 0.96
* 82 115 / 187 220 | 0.75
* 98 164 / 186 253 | 0.94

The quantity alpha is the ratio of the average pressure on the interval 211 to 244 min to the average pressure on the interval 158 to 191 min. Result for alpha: 1.2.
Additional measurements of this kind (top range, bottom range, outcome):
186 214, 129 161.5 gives 0.81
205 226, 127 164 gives 1.06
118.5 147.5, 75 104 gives 0.96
